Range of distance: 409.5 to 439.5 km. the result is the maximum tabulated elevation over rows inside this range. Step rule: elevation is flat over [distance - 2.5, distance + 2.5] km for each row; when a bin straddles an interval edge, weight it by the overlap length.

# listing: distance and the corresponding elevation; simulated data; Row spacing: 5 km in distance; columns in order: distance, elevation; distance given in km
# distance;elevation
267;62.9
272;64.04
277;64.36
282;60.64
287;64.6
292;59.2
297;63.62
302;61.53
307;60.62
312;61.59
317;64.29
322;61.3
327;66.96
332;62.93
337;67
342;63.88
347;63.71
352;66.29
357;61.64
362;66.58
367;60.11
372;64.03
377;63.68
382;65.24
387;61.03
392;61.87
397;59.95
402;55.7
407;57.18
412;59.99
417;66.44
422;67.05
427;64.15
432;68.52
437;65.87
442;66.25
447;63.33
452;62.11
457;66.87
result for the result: 68.52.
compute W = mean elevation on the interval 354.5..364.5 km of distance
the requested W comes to 64.1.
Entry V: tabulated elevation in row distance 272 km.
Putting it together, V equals 64.04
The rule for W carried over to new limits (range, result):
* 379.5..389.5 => 63.1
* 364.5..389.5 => 62.8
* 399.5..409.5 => 56.4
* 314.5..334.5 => 63.9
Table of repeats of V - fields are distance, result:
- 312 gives 61.59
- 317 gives 64.29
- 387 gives 61.03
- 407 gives 57.18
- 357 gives 61.64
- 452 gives 62.11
